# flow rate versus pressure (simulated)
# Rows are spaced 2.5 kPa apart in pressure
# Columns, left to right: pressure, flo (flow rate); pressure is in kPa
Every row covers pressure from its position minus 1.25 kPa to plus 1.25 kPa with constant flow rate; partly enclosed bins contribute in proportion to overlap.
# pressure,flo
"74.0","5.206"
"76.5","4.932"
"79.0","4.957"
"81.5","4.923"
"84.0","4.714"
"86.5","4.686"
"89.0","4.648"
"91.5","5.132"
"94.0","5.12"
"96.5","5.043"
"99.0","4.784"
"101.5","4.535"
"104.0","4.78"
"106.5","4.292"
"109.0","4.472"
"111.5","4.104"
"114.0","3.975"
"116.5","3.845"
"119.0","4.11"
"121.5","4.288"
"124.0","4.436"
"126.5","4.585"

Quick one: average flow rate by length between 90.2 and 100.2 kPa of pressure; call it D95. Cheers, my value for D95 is 5.02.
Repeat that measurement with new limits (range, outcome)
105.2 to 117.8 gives 4.14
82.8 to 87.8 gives 4.7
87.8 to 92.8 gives 4.89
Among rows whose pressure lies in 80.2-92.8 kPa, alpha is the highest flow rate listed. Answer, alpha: 5.132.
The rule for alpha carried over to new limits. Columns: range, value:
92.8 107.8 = 5.12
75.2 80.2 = 4.957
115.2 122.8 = 4.288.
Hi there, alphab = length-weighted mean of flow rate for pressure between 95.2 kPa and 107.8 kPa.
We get 4.69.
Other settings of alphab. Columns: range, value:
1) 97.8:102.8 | 4.66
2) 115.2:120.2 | 3.98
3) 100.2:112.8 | 4.44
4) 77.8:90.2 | 4.79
